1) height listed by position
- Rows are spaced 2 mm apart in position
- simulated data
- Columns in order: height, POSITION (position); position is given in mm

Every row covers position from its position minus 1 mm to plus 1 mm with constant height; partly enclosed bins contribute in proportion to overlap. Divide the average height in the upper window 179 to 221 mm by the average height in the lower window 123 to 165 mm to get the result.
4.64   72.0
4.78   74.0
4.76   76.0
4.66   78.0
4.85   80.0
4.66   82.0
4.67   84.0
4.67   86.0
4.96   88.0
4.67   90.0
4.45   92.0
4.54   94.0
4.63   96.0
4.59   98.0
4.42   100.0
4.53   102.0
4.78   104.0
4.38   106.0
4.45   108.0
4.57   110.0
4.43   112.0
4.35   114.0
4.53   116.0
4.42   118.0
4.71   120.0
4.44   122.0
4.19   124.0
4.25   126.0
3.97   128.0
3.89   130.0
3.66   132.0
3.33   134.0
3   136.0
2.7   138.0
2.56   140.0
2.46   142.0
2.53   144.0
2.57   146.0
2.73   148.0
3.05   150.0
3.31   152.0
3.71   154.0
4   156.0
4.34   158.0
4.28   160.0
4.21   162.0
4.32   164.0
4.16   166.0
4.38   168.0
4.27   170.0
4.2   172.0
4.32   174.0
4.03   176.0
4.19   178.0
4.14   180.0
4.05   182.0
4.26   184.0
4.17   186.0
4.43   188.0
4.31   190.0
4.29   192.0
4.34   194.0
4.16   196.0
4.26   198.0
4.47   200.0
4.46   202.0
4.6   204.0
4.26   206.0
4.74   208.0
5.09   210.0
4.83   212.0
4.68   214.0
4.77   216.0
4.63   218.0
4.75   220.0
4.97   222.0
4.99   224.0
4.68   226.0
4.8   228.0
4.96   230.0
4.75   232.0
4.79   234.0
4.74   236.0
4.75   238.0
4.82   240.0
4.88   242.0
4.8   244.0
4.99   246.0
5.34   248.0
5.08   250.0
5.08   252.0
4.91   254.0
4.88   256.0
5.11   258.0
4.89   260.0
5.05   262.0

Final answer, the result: 1.28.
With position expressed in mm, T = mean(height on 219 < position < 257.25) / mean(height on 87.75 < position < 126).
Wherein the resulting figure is 1.08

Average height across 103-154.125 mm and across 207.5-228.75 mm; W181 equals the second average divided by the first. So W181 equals 1.29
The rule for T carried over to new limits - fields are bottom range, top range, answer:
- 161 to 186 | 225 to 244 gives 1.14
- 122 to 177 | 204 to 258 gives 1.32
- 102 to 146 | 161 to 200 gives 1.10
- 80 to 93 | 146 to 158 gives 0.72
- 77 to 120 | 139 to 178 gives 0.80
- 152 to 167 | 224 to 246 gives 1.18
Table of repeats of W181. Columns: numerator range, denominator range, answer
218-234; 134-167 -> 1.43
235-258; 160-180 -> 1.17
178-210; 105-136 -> 1.04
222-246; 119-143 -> 1.34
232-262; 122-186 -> 1.32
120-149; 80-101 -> 0.72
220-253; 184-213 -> 1.10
